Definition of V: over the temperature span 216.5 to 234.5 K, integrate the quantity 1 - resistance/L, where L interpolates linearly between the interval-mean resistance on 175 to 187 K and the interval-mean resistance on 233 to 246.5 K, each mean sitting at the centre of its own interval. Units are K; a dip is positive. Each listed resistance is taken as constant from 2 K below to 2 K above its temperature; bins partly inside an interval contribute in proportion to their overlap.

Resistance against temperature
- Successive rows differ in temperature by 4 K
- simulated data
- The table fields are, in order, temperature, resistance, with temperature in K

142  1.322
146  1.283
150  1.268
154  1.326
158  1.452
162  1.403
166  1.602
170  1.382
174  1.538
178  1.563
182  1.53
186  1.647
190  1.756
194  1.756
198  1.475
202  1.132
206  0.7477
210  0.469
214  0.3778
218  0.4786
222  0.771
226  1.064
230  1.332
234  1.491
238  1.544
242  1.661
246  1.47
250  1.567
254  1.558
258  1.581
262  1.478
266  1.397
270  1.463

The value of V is 6.4 K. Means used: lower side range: 1.57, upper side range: 1.55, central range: 1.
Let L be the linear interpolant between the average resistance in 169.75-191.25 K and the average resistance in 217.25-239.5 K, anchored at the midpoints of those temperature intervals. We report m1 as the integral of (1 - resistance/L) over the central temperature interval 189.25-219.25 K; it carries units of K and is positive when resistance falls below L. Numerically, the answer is 8.4 K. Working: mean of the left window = 1.58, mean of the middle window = 1.01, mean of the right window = 1.14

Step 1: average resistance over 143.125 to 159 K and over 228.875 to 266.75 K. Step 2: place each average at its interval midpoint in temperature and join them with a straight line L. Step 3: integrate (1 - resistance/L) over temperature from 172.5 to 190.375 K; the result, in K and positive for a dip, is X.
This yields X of -2.72 K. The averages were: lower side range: 1.32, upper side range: 1.52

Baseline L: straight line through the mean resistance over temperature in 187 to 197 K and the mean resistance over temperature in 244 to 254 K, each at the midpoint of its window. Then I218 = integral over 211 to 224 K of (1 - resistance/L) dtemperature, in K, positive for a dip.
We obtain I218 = 8.72 K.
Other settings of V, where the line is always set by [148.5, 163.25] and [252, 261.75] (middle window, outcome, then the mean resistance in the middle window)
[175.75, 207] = -1.0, 1.47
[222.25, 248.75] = 2.2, 1.39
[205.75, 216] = 6.8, 0.495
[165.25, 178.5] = -1.1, 1.51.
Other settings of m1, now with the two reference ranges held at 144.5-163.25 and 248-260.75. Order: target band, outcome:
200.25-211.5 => 5.2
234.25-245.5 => -0.3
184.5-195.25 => -2.2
